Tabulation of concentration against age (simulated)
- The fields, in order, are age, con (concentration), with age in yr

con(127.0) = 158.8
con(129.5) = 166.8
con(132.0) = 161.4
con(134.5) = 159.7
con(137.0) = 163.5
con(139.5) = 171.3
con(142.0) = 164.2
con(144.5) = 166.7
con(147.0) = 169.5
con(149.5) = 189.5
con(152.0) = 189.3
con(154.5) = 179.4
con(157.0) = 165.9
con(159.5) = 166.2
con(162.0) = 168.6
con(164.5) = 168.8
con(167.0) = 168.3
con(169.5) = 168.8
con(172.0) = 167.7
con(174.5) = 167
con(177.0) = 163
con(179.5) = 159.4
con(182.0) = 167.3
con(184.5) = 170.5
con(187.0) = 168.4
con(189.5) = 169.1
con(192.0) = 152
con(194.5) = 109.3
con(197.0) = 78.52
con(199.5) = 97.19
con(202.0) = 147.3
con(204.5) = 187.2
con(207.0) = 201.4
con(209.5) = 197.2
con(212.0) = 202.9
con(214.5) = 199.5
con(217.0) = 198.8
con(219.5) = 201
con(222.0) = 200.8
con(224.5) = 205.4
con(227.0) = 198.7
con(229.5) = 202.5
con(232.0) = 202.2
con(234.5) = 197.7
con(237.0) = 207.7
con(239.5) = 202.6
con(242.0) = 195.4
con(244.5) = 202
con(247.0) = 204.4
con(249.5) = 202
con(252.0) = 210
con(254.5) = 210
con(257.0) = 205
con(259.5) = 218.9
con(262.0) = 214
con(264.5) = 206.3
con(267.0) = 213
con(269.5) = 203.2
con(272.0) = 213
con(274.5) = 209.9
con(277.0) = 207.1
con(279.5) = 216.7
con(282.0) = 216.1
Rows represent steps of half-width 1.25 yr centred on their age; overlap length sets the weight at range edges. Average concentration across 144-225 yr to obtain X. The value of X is 170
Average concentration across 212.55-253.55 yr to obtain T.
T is 202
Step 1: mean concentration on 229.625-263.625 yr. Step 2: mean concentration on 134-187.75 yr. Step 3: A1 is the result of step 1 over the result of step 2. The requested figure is 1.21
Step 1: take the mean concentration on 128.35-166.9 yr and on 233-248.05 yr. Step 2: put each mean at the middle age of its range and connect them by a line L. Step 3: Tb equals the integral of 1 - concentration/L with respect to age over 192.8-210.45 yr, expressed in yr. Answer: 4.1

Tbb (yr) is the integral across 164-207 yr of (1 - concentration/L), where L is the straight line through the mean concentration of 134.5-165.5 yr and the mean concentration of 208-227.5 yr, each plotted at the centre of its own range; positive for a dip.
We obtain 7.3 yr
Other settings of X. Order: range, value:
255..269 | 211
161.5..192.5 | 166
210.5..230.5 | 201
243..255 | 205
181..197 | 150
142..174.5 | 172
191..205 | 125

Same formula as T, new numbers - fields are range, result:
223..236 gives 201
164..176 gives 168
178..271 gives 187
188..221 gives 165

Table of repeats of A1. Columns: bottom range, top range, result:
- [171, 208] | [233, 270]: 1.35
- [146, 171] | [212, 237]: 1.16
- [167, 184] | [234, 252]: 1.22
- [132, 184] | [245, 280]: 1.24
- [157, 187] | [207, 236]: 1.20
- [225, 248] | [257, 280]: 1.05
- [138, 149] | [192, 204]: 0.69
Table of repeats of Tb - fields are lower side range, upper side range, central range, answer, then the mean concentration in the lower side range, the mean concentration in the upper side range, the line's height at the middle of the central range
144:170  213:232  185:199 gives 3.9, 173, 201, 188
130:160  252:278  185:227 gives 4.5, 171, 210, 191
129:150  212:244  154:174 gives 0.9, 167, 201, 177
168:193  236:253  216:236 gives -0.9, 165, 203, 192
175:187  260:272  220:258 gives -1.4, 166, 210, 196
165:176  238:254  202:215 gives -0.5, 168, 203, 186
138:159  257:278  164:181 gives 1.4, 174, 210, 181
